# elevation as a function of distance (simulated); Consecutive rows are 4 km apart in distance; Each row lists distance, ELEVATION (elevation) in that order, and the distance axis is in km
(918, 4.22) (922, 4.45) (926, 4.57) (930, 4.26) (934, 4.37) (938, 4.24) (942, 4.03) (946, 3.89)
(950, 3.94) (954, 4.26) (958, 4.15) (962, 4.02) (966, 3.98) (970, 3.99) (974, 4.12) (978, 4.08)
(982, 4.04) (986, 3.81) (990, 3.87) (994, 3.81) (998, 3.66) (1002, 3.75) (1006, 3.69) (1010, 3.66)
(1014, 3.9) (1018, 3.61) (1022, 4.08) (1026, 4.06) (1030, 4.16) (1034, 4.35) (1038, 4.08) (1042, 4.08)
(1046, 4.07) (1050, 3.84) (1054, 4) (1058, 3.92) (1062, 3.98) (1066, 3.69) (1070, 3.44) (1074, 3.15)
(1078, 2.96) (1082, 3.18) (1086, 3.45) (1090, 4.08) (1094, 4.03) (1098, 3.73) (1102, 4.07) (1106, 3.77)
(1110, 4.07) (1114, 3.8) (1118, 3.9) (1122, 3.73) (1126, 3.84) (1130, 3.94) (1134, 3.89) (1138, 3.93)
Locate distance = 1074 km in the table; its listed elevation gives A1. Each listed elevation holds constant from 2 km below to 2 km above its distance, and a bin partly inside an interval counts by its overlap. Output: 3.15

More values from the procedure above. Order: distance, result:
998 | 3.66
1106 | 3.77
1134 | 3.89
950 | 3.94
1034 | 4.35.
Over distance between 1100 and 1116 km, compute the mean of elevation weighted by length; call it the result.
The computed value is 3.93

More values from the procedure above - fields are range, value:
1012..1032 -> 3.96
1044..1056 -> 3.97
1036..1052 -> 4.02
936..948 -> 4.05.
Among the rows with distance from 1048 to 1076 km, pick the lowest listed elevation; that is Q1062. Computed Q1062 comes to 3.15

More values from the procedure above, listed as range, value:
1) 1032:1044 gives 4.08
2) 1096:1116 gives 3.73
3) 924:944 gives 4.03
